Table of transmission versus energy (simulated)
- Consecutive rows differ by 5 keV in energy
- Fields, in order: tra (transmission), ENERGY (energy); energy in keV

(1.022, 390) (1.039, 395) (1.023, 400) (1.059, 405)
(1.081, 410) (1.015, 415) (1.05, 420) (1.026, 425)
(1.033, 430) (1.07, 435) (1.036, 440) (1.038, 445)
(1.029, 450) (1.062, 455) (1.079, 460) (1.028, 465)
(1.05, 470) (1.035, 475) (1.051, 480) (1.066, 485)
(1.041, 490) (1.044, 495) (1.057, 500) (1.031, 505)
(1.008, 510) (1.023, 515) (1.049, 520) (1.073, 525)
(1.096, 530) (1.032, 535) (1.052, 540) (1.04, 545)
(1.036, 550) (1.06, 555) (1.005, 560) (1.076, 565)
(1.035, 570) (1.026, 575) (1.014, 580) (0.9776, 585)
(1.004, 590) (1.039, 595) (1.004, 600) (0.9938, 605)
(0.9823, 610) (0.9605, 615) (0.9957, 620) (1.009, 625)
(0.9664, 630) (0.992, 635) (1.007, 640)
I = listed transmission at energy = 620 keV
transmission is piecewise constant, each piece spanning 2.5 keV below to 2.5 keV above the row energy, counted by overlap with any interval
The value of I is 0.9957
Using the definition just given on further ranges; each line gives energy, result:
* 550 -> 1.036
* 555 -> 1.06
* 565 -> 1.076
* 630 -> 0.9664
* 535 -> 1.032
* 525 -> 1.073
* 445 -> 1.038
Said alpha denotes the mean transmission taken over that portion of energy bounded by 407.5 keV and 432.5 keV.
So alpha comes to 1.04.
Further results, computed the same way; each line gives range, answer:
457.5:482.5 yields 1.05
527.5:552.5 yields 1.05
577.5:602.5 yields 1.01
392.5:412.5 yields 1.05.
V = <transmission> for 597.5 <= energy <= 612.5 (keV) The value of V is 0.993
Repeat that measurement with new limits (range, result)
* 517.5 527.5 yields 1.06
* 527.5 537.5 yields 1.06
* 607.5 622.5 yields 0.98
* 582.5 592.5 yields 0.991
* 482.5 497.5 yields 1.05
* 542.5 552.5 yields 1.04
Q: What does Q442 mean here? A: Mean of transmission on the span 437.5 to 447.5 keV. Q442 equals 1.04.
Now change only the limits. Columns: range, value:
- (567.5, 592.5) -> 1.01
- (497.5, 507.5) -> 1.04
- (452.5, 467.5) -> 1.06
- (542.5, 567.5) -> 1.04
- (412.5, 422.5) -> 1.03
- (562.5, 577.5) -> 1.05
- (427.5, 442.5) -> 1.05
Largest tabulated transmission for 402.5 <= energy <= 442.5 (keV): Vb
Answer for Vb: 1.081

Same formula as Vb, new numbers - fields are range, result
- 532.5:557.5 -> 1.06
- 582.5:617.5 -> 1.039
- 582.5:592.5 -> 1.004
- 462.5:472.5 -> 1.05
